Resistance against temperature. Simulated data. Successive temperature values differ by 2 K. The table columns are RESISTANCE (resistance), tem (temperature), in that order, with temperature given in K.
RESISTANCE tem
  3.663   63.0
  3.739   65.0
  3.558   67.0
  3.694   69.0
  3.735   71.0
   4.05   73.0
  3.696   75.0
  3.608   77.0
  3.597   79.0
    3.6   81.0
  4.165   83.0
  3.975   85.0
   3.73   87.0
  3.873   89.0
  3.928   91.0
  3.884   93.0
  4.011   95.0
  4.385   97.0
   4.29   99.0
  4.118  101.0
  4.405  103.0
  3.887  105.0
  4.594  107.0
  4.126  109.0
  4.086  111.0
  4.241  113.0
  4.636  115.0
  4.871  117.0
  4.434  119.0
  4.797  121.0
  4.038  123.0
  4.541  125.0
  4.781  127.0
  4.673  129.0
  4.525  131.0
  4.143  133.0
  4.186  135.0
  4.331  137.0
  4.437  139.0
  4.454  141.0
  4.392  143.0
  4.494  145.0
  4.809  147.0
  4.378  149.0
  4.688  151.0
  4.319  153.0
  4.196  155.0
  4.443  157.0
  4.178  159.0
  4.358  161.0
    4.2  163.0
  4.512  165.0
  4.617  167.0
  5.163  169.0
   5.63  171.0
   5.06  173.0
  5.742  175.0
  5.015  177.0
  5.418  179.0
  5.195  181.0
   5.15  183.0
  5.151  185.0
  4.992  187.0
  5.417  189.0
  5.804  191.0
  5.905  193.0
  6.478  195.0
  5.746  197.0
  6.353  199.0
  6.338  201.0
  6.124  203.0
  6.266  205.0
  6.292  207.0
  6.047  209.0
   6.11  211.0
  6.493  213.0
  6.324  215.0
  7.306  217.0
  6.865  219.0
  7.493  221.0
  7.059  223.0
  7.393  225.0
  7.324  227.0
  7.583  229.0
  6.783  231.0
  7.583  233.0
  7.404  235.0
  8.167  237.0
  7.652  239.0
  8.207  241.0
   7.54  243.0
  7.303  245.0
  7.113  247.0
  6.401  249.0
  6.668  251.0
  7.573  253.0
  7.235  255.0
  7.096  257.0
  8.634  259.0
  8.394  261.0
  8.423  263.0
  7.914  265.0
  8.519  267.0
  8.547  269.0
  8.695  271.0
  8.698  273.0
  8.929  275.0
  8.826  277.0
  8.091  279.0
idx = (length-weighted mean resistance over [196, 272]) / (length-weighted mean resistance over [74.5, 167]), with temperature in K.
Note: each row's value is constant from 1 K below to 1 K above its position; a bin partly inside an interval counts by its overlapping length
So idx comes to 1.7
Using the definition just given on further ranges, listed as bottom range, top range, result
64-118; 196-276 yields 1.82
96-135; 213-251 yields 1.65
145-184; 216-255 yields 1.53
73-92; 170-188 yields 1.38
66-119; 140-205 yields 1.26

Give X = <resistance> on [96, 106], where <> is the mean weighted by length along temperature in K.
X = 4.22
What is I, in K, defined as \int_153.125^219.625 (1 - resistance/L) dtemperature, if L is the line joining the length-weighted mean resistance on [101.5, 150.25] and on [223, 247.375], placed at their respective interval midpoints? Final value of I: 6.9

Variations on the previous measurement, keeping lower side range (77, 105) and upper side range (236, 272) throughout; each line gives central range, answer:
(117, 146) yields 2.68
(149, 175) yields 4.58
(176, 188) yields 1.86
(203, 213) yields 0.75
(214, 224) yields -0.06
